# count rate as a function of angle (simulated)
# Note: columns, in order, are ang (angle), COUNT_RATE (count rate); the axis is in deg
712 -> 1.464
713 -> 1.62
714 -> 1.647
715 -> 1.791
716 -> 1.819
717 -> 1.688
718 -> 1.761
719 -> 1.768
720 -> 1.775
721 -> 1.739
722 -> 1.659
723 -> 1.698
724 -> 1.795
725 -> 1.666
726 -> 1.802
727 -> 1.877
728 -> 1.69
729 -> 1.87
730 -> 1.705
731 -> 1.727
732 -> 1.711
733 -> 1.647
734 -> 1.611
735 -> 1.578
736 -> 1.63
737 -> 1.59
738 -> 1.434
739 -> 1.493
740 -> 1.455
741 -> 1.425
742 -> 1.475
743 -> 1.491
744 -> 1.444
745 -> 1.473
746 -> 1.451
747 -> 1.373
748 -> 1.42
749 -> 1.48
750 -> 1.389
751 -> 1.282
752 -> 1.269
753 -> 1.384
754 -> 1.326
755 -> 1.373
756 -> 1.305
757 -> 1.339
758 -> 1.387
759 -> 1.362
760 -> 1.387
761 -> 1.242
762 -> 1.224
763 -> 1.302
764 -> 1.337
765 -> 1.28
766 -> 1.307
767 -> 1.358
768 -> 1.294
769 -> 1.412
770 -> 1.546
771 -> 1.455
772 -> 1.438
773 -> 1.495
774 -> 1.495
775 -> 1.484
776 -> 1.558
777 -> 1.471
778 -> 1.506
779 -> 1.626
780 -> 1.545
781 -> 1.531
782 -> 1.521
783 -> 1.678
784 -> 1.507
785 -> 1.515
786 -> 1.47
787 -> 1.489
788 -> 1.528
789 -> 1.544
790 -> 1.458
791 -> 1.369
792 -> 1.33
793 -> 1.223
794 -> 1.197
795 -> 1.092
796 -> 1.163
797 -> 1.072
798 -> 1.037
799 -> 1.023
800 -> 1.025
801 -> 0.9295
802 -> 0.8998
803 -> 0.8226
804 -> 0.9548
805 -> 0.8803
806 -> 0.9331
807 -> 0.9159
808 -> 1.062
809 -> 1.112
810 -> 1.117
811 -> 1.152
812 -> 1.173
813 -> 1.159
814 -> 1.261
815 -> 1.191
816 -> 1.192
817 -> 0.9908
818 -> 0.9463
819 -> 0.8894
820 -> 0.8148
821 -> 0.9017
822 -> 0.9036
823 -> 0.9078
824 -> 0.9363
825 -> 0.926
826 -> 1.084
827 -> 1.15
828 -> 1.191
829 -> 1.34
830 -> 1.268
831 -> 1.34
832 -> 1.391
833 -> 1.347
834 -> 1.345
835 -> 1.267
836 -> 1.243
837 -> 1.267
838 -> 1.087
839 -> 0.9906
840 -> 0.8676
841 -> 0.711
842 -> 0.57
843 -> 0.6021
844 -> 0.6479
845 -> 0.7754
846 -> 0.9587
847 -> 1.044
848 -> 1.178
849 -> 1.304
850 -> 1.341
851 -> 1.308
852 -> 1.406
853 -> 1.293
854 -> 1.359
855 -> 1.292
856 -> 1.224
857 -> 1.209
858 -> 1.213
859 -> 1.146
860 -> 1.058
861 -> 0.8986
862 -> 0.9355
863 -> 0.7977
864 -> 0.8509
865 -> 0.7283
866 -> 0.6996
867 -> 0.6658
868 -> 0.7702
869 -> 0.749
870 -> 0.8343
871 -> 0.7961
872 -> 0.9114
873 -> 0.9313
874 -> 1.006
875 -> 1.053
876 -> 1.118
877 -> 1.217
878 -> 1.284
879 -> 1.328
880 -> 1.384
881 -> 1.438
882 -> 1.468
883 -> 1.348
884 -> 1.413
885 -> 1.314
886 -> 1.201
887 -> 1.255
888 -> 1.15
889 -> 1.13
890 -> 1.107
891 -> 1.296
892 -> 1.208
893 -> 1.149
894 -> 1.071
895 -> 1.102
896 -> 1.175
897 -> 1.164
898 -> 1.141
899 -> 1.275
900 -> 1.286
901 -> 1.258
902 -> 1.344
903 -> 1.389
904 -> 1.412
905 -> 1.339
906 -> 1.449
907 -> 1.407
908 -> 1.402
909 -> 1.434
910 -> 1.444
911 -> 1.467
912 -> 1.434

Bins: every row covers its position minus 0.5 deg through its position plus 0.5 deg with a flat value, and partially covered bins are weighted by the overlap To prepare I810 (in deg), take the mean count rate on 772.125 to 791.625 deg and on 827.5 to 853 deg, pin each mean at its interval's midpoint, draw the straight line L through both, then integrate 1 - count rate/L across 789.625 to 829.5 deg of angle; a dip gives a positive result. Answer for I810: 7.7 deg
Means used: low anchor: 1.51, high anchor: 1.12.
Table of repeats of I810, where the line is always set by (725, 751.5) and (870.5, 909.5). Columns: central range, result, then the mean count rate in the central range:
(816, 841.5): 5.21 deg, 1.09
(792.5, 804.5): 3.31 deg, 1.04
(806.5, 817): 2.06 deg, 1.13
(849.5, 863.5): 1.40 deg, 1.18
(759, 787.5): 0.77 deg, 1.44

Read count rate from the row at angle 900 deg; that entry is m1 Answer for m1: 1.286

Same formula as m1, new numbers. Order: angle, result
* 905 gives 1.339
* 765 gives 1.28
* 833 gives 1.347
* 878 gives 1.284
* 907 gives 1.407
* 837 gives 1.267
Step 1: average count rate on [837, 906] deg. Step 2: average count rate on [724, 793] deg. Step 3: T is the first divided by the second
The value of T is 0.75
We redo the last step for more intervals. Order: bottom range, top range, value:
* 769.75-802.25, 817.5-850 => 0.76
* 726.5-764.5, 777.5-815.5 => 0.84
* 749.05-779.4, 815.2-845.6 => 0.74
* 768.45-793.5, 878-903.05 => 0.84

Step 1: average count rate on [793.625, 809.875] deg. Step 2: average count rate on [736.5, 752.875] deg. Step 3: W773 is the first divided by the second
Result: 0.7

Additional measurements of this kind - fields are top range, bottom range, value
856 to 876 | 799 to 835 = 0.86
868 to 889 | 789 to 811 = 1.06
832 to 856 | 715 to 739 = 0.65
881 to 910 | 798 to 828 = 1.26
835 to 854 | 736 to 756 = 0.74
